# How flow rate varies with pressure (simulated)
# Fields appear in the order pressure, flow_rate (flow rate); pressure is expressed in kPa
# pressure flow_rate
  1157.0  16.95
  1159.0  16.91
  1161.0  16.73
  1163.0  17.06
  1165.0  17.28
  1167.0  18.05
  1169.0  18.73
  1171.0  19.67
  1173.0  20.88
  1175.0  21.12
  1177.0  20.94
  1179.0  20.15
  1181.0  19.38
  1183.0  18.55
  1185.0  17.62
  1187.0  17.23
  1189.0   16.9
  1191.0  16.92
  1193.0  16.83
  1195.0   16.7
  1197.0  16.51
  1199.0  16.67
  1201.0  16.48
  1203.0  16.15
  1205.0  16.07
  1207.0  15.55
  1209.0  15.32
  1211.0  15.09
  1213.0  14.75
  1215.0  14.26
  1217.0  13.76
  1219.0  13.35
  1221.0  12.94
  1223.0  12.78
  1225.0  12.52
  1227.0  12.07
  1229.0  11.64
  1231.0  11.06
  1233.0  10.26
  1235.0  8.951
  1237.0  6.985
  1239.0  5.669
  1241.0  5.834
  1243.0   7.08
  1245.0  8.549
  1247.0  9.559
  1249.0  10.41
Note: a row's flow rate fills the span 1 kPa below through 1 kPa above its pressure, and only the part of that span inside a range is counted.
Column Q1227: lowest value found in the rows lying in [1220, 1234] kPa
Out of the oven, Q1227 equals 10.26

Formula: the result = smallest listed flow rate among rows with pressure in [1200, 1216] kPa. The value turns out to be 14.26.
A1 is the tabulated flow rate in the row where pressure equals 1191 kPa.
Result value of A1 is 16.92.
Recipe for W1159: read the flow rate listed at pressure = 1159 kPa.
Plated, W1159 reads 16.91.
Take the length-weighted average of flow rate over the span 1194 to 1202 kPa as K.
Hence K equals 16.6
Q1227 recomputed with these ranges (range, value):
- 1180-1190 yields 16.9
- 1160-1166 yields 16.73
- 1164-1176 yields 17.28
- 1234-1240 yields 5.669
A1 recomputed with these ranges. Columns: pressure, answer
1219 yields 13.35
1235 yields 8.951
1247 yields 9.559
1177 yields 20.94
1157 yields 16.95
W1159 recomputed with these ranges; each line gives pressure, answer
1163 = 17.06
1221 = 12.94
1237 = 6.985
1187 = 17.23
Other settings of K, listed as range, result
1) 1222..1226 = 12.6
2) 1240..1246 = 7.15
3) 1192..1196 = 16.8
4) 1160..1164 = 16.9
